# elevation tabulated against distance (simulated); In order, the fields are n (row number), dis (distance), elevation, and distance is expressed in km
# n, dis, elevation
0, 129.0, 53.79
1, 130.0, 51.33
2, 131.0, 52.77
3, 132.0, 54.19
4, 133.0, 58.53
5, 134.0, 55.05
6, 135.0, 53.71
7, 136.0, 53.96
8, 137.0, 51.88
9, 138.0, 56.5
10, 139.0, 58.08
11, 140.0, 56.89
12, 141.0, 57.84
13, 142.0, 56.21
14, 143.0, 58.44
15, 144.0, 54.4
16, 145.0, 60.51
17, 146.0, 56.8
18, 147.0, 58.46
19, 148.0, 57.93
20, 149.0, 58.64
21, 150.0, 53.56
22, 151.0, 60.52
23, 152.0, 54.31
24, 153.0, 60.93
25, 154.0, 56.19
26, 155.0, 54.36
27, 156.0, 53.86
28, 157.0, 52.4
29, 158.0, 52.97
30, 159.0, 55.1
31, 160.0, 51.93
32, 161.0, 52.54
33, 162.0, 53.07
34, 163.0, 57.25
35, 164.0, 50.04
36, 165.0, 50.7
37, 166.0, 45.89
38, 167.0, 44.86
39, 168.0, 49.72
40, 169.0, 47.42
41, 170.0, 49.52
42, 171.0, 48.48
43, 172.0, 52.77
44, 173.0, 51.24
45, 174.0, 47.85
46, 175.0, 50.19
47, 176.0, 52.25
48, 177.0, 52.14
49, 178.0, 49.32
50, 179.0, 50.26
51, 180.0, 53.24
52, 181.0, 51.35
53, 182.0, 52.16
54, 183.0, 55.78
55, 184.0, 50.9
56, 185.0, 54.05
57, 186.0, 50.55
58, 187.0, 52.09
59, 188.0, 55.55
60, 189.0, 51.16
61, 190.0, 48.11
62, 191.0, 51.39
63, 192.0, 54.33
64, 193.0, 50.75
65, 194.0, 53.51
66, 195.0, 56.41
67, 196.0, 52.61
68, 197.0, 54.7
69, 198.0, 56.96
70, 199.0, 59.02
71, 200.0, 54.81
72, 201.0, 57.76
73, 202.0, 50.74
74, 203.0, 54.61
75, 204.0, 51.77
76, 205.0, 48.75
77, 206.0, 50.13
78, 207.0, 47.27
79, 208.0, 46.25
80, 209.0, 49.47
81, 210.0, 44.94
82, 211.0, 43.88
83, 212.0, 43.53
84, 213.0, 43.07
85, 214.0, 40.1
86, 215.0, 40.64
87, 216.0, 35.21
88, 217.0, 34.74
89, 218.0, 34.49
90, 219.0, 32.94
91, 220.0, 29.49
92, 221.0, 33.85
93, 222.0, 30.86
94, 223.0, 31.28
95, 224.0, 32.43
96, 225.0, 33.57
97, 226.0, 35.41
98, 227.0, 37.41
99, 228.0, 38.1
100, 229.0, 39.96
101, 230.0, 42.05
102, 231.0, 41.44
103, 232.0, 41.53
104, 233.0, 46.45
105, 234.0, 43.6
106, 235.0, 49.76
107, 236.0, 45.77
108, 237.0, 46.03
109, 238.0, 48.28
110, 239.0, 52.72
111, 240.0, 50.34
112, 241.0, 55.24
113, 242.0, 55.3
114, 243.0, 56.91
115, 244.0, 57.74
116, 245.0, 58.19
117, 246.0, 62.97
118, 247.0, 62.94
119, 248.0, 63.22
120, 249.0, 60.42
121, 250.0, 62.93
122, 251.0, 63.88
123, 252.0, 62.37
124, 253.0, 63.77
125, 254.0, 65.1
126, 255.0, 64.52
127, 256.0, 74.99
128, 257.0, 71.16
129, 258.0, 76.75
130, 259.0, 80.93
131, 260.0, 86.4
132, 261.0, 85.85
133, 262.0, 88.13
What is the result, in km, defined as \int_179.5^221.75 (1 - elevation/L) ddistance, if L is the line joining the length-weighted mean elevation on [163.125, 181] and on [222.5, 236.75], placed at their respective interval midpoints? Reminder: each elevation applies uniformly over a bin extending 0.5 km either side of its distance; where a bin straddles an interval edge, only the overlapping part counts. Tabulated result -2.9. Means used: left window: 50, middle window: 48.3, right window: 40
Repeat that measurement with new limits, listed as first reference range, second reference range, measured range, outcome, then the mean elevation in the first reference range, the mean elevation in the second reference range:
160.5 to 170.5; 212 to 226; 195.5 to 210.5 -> -4.7 km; 50.1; 35.2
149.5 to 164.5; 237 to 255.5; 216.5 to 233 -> 6.3 km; 54.6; 58.9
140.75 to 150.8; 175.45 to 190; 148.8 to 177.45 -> 1.3 km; 57.4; 52.1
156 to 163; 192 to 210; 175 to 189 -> 0.2 km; 53.4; 52.5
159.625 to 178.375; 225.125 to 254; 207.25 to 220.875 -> 3.0 km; 50.4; 51.6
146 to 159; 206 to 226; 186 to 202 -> -3.3 km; 56.2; 38.5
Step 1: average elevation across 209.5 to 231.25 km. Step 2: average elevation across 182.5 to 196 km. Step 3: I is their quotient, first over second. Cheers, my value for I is 0.71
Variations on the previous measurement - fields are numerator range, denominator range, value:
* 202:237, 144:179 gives 0.78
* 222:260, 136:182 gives 1.00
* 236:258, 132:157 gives 1.06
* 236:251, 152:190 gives 1.09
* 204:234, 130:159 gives 0.71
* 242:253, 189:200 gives 1.14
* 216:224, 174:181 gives 0.64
